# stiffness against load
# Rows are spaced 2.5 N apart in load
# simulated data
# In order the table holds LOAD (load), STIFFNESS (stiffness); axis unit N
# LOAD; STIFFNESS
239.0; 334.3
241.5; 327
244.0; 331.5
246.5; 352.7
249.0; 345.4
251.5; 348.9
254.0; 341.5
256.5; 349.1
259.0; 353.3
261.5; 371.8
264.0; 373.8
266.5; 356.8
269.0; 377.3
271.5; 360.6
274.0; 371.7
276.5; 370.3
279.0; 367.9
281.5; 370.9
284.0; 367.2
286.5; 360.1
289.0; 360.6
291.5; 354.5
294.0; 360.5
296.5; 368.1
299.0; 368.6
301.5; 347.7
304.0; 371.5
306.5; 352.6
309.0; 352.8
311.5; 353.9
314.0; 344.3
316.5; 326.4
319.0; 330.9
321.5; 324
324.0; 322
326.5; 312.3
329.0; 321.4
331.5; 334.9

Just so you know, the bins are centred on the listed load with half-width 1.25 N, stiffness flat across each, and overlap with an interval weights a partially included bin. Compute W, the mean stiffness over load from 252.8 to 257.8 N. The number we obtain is 345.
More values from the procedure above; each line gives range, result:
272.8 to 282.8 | 370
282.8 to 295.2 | 361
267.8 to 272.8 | 369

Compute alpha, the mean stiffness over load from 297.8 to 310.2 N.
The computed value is 359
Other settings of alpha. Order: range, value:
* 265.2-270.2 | 367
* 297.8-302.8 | 358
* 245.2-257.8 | 347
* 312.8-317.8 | 335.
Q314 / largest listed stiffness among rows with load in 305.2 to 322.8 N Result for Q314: 353.9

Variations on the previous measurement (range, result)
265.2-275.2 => 377.3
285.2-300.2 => 368.6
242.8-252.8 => 352.7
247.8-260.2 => 353.3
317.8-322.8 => 330.9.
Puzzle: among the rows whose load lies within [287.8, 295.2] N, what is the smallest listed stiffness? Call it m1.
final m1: 354.5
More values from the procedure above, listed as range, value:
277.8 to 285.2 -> 367.2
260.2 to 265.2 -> 371.8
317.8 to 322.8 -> 324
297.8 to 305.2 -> 347.7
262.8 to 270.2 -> 356.8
